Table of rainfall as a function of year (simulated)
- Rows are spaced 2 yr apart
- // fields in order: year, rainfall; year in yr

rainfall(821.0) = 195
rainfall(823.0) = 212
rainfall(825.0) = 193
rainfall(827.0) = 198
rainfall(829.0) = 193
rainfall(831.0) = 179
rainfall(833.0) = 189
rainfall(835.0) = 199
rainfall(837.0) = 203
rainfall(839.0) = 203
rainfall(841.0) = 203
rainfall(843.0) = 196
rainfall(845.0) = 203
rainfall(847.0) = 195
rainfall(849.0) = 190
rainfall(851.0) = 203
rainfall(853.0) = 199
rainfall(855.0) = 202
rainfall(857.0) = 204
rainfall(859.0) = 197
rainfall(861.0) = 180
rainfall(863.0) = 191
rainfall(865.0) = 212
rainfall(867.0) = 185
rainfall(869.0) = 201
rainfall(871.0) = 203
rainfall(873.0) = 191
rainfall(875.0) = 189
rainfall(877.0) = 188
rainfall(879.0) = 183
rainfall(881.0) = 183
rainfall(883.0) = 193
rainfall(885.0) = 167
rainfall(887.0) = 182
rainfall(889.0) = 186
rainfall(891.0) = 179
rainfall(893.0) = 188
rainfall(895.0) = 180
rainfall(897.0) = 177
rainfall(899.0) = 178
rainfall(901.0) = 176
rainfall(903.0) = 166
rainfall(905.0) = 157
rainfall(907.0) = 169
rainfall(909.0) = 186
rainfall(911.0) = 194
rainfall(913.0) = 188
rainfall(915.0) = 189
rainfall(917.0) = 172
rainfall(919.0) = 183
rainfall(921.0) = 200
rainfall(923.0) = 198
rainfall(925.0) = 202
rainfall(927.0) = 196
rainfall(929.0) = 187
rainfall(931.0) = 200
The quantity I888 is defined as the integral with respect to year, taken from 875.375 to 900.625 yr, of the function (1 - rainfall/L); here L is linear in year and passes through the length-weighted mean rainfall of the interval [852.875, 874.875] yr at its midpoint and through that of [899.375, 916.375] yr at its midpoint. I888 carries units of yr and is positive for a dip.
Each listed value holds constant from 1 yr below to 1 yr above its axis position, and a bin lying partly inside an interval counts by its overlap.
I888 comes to 0.6 yr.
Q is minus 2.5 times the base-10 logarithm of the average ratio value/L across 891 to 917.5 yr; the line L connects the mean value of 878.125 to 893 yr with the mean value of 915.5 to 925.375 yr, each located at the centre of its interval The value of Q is 0.05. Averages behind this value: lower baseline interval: 182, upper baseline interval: 190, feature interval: 179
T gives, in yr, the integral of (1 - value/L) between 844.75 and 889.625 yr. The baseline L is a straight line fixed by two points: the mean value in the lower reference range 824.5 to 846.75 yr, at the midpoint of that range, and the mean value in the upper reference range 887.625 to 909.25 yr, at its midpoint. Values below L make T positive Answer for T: -1.46 yr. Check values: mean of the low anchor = 196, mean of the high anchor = 176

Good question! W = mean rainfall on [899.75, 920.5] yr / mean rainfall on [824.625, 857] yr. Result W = 0.9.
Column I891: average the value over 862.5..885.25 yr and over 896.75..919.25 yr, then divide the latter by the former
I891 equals 0.93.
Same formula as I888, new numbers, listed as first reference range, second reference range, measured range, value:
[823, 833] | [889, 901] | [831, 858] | -1.2 yr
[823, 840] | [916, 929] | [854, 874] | -0.3 yr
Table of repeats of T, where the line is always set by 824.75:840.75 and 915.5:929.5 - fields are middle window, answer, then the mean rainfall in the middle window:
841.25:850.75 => -0.1 yr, 197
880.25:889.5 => 0.5 yr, 182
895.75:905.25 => 1.0 yr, 172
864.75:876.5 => -0.1 yr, 195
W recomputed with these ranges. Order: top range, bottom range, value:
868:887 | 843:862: 0.96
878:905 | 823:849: 0.91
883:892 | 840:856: 0.91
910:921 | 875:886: 1.02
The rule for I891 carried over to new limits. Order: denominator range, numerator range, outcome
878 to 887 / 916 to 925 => 1.05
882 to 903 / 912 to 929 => 1.06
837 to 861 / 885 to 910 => 0.89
